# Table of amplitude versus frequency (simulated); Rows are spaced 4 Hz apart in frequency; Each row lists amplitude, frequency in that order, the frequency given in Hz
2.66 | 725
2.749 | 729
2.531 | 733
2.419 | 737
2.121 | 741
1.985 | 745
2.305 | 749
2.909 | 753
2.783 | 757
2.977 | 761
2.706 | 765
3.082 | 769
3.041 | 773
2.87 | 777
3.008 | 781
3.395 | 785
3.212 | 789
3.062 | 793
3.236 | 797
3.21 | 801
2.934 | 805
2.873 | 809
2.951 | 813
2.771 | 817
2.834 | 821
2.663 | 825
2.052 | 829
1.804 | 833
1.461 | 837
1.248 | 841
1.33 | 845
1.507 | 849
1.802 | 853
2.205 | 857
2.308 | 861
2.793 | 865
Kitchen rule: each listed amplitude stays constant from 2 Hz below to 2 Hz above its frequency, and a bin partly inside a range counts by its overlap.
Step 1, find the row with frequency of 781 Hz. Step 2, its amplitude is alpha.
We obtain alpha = 3.008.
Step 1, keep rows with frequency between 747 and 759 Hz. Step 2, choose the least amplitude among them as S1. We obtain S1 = 2.305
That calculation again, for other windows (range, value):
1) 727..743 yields 2.121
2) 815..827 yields 2.663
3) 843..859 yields 1.33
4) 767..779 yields 2.87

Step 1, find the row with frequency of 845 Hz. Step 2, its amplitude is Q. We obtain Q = 1.33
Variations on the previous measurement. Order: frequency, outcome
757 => 2.783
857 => 2.205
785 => 3.395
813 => 2.951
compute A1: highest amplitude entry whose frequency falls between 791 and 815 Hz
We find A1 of 3.236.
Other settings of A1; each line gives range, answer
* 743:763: 2.977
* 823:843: 2.663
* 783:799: 3.395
